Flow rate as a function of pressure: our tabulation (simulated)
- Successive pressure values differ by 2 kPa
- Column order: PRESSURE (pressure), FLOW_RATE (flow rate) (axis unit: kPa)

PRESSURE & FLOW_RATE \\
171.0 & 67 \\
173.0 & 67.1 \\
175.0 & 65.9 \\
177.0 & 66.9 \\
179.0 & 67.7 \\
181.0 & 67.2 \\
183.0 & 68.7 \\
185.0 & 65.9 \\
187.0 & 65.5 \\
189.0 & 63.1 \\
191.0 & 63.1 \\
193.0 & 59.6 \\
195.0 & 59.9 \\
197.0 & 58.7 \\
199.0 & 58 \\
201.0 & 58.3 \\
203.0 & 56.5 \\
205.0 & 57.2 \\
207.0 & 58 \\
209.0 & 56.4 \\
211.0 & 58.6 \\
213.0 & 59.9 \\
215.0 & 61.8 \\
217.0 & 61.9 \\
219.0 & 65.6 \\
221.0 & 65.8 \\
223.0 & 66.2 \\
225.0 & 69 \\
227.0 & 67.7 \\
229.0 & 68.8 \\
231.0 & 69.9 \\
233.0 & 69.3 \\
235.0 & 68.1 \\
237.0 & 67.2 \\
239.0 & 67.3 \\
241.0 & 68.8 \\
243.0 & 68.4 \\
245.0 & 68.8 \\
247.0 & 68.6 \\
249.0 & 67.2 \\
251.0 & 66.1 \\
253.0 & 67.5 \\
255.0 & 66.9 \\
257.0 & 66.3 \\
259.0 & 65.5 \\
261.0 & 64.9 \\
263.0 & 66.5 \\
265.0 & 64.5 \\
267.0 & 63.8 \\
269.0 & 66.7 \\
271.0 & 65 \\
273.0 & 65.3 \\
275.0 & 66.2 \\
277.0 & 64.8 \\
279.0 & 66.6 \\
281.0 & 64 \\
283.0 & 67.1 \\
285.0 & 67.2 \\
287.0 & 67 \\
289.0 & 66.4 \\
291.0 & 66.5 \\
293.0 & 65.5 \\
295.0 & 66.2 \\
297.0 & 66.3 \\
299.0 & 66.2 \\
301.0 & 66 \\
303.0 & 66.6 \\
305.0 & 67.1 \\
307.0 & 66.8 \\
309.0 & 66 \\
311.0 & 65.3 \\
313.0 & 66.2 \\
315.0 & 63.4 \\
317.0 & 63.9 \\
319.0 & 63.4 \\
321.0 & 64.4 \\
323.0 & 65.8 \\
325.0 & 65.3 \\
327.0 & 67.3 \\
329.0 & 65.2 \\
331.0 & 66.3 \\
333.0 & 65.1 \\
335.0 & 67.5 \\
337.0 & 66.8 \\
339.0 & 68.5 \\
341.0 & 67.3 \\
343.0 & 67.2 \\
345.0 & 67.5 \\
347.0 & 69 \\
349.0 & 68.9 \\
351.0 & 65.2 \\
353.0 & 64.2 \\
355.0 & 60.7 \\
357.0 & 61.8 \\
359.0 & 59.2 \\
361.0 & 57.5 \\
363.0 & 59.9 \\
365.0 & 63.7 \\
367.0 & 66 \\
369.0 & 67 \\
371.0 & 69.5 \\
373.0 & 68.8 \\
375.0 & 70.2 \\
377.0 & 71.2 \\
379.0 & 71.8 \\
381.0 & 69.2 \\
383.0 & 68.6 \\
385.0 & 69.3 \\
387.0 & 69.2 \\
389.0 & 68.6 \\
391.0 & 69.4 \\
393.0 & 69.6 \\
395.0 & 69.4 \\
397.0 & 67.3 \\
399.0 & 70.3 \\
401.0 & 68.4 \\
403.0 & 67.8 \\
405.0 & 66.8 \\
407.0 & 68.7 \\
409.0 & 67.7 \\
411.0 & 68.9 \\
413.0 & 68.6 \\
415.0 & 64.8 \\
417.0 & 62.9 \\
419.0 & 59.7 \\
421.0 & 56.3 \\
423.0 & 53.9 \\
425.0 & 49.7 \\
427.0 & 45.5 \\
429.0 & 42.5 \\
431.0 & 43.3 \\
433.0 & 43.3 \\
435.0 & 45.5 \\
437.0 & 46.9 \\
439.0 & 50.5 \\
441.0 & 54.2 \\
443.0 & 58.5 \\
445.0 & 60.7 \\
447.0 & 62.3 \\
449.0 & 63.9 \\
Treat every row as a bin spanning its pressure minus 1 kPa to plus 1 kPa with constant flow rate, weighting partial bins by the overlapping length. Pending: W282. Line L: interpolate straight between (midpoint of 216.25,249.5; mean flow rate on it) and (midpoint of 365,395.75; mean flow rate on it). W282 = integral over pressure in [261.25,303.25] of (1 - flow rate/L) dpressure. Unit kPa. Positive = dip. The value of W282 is 1.3 kPa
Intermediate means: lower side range 67.6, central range 65.9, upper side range 69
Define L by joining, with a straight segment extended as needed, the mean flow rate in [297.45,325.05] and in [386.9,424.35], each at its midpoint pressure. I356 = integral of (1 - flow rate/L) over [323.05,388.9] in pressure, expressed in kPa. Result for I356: -0.7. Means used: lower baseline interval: 65.5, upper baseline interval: 66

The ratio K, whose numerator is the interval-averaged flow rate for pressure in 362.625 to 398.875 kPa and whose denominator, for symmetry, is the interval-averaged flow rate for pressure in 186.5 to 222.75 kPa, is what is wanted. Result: 1.1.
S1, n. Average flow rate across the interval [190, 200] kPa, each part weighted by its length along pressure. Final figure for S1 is 59.9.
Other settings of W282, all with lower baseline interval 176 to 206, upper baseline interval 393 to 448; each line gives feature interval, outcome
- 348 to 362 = -0.6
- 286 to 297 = -1.0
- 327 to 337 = -1.0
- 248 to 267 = -1.4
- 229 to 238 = -1.0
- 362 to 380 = -2.4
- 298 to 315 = -1.5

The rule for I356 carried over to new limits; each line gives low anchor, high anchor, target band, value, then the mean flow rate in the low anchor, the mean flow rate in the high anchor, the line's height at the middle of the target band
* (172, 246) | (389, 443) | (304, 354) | -3.8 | 64.2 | 59.5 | 61.5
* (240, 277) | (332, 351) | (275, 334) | 1.0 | 66.5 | 67.4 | 67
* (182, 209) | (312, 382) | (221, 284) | -4.2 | 60.8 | 65.9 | 62.7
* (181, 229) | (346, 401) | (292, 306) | -0.3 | 62.2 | 66.9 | 64.8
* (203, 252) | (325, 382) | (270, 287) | -0.1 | 65.1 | 66.1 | 65.5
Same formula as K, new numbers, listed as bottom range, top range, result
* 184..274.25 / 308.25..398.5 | 1.03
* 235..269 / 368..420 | 1.02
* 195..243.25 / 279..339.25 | 1.04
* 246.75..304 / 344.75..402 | 1.01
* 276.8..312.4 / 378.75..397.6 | 1.04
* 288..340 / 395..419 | 1.02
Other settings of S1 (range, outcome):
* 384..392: 69.1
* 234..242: 67.8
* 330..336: 66.3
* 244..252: 67.7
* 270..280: 65.6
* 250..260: 66.5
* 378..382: 70.5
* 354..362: 59.8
